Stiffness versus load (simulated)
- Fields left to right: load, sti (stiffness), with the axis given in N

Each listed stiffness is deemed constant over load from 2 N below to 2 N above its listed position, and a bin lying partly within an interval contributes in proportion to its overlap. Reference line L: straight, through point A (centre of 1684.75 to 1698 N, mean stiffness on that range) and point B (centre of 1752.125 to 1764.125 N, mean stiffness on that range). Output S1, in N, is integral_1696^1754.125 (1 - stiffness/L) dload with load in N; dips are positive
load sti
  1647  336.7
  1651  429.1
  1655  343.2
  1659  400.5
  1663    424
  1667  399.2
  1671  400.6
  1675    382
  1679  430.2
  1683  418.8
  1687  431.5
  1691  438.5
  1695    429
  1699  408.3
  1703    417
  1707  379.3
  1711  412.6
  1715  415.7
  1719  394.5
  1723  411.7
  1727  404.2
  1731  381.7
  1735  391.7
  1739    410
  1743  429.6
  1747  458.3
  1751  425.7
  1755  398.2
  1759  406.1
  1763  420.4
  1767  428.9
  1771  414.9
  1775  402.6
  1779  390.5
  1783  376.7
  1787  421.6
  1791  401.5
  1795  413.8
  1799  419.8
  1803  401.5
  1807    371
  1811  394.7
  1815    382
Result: 1.3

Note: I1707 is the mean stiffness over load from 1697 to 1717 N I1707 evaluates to 407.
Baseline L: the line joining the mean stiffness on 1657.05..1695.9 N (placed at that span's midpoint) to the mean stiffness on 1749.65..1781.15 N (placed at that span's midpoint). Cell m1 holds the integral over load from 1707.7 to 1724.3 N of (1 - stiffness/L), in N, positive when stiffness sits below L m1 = 0.3 N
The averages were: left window 415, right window 410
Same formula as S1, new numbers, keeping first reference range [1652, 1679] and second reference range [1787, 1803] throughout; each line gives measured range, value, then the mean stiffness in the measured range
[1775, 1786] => 0.5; 391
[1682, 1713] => -1.3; 417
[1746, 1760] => -0.5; 421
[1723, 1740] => 0.3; 398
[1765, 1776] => -0.2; 417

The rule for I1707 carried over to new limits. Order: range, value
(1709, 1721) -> 408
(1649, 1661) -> 391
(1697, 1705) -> 413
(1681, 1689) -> 425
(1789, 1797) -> 408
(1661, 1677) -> 401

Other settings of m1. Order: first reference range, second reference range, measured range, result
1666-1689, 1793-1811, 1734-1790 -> -1.2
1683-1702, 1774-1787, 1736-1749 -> -0.7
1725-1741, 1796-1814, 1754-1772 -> -0.8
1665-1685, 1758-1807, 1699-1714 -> 0.1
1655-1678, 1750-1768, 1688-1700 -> -0.7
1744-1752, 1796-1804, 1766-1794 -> 1.3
